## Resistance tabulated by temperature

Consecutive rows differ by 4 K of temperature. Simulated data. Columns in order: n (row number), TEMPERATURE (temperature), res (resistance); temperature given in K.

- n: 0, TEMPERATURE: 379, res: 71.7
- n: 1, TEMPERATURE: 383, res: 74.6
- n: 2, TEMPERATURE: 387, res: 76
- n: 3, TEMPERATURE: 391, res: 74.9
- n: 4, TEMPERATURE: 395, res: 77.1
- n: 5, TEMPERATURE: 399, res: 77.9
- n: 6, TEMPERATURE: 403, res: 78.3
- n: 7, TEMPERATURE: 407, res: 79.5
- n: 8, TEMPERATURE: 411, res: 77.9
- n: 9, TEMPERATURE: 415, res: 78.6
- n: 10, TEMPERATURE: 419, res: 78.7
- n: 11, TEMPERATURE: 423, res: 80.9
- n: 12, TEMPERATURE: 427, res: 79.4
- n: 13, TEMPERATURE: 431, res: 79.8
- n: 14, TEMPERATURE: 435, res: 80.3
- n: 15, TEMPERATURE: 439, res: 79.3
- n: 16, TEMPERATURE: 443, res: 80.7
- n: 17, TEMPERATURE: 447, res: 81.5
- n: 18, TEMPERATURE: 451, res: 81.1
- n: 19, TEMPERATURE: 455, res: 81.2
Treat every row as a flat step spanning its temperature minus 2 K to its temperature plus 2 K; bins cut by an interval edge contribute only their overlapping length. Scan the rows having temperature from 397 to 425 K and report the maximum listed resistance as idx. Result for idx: 80.9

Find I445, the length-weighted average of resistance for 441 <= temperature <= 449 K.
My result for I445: 81.1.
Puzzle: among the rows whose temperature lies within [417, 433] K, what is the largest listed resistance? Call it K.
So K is 80.9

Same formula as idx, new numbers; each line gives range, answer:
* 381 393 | 76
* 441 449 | 81.5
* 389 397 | 77.1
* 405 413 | 79.5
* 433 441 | 80.3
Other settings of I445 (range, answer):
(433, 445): 80.1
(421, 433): 80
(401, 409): 78.9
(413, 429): 79.4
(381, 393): 75.2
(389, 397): 76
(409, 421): 78.4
